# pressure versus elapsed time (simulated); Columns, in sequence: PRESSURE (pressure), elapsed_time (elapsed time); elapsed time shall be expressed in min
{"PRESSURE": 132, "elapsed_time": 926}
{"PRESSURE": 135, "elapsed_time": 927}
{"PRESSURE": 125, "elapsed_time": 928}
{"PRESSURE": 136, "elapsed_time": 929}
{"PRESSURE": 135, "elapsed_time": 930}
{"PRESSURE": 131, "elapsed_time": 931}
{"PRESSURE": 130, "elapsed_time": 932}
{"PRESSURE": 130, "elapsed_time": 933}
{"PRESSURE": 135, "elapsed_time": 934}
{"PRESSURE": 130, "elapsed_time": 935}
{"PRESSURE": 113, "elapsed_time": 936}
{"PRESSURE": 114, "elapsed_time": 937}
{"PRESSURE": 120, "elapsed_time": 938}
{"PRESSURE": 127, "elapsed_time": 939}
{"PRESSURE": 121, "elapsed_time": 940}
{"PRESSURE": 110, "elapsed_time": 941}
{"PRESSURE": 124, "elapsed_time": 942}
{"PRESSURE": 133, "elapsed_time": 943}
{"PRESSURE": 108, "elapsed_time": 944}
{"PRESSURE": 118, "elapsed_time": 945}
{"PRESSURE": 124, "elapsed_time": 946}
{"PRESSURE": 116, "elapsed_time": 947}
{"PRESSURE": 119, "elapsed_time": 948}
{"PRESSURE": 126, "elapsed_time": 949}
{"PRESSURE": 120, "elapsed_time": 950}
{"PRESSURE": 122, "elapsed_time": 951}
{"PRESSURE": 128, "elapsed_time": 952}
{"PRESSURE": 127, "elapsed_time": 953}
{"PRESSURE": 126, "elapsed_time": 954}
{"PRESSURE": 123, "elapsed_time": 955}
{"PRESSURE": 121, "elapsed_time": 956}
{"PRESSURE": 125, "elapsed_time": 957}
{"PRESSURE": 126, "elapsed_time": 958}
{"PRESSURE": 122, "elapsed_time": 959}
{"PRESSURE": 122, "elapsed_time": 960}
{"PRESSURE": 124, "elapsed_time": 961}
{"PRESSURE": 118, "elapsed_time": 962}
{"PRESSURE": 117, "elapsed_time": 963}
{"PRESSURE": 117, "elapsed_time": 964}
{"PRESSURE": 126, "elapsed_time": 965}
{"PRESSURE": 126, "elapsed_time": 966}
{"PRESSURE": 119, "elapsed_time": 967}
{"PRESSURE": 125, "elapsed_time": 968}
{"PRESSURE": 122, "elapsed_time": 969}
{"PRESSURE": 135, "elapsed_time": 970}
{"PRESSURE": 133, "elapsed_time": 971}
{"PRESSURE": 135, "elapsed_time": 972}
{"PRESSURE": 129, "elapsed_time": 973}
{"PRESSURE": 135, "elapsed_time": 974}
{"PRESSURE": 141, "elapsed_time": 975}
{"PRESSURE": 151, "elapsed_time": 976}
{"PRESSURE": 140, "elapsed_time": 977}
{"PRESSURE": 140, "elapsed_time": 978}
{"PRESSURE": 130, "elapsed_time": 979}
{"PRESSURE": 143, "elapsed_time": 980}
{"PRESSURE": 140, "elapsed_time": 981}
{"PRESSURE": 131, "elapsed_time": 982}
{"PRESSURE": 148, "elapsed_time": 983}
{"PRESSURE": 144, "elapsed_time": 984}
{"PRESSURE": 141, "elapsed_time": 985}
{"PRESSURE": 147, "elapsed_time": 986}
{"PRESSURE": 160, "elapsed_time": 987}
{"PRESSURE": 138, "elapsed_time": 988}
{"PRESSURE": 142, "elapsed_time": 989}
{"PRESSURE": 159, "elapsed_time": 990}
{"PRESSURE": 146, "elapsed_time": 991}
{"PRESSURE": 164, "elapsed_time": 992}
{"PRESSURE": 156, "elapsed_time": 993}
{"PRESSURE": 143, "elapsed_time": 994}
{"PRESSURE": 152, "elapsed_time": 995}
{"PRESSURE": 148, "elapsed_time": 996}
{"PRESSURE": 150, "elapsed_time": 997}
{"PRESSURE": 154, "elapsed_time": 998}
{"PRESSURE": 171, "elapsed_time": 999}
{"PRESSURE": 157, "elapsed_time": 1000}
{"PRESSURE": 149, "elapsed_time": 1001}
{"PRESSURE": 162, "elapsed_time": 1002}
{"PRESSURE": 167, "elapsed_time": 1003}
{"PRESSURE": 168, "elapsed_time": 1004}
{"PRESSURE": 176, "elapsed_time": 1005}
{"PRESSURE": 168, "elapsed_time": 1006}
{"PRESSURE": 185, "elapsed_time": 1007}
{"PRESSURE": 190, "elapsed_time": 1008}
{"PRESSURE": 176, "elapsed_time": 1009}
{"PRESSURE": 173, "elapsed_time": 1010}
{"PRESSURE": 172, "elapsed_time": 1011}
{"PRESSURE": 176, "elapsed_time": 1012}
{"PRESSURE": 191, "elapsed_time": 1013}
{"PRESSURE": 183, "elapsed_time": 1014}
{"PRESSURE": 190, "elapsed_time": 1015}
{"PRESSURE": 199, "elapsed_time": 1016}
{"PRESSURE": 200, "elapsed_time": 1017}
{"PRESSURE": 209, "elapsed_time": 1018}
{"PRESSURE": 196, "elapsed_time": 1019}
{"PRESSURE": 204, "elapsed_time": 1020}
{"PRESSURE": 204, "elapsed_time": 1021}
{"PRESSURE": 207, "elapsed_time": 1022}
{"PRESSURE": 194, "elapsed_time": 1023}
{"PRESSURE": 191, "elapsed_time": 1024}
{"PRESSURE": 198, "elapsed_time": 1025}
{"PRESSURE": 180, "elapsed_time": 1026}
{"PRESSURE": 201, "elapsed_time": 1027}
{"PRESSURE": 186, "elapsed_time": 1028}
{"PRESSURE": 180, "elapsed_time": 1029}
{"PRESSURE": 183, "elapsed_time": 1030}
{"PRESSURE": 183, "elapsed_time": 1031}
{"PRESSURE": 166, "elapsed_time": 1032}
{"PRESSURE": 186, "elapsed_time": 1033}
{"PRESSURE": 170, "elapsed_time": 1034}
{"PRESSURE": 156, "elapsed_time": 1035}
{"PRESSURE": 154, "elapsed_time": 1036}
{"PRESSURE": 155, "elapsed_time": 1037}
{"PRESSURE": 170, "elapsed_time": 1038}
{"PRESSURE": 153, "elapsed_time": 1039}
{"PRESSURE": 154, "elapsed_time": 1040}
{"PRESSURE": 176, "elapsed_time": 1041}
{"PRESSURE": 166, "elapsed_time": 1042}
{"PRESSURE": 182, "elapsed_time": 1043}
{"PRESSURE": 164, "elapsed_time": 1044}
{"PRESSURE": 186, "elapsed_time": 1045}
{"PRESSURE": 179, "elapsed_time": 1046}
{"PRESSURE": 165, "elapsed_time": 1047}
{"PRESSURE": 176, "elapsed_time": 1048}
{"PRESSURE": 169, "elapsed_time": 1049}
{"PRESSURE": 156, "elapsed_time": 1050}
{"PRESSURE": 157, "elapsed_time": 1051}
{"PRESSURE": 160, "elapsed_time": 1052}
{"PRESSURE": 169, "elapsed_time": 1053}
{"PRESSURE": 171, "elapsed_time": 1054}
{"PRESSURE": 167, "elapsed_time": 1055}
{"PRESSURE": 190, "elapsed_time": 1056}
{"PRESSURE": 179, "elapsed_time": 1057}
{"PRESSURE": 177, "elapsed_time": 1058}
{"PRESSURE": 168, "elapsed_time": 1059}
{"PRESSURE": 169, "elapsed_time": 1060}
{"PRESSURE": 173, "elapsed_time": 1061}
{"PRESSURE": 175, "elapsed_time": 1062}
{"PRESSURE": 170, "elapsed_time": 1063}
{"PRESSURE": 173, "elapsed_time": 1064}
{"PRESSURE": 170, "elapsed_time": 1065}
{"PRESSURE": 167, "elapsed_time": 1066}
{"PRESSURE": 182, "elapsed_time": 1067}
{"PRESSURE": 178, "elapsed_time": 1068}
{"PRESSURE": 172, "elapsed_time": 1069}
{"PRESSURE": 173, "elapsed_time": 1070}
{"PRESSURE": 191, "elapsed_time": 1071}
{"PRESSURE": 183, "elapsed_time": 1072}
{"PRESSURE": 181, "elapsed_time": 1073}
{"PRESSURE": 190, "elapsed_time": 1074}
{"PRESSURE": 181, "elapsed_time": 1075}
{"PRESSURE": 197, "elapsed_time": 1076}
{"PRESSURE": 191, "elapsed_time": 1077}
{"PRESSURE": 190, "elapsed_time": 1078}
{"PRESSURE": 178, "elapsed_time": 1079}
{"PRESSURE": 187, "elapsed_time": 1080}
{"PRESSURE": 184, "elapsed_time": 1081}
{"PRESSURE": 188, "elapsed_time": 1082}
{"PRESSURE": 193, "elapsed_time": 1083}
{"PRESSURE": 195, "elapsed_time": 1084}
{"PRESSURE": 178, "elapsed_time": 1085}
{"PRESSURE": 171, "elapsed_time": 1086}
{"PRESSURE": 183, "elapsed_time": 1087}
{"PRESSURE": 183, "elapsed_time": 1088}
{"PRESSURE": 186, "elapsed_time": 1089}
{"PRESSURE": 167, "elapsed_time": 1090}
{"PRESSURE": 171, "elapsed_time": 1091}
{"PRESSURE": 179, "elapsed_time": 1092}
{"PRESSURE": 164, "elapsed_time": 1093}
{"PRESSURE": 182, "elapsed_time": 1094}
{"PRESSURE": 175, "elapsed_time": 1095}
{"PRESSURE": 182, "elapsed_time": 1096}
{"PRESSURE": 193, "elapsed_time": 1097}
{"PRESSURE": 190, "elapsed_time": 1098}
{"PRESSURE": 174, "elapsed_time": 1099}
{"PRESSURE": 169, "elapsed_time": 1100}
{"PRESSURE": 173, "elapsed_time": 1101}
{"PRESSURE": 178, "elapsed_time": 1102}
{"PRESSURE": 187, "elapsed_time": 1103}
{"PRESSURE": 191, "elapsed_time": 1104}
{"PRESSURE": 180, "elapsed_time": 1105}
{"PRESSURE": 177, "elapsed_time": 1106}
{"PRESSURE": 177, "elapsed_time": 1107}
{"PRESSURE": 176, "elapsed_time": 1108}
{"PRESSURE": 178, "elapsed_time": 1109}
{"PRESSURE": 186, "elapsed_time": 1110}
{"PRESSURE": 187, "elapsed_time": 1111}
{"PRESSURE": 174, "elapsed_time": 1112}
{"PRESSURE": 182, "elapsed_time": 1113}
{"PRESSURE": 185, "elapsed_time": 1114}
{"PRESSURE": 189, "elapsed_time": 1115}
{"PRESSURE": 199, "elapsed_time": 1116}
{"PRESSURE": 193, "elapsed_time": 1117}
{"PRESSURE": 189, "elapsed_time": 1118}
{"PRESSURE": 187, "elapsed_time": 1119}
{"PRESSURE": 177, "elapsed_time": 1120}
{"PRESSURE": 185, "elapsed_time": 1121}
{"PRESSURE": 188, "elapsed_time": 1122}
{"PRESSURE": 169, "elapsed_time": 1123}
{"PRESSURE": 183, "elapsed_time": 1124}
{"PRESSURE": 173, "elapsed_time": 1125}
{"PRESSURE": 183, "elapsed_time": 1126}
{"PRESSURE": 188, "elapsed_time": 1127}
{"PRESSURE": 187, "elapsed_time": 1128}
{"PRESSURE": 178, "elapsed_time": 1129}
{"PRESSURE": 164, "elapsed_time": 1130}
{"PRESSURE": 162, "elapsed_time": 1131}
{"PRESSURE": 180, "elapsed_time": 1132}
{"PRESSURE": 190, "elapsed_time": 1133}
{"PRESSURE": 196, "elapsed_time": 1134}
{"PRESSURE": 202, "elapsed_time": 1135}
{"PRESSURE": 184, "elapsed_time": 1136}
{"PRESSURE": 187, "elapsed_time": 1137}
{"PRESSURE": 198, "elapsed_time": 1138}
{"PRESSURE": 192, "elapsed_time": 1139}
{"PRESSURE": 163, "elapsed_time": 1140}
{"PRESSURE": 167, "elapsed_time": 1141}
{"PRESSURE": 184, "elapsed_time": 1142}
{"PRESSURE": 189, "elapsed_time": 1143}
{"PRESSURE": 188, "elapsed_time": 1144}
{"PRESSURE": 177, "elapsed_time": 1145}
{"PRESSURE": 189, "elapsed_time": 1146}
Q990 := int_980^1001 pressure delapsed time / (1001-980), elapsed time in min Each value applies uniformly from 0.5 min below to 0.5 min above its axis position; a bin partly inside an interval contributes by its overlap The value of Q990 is 149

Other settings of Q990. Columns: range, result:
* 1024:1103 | 177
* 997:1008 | 166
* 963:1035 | 162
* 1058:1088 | 180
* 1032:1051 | 167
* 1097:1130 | 182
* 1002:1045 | 180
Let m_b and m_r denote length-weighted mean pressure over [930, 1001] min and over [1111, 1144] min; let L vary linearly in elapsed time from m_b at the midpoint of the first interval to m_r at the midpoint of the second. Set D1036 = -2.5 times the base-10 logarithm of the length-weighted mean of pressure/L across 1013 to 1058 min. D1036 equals -0.16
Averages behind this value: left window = 133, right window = 183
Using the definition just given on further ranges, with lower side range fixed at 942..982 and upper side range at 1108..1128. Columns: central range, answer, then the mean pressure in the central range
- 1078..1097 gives -0.05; 181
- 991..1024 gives -0.22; 176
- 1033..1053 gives -0.07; 166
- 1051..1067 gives -0.06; 172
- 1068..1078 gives -0.10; 184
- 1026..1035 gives -0.19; 180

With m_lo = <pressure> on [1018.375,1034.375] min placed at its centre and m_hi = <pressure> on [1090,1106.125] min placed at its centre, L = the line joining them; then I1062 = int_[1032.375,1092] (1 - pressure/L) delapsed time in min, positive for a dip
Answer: 2.93 min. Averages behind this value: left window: 190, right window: 179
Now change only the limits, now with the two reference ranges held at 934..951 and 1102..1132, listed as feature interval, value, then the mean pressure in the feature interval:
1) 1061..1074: -1.0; 177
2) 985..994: -0.9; 150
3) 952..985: -0.1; 130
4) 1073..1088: -1.5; 186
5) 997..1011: -2.6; 168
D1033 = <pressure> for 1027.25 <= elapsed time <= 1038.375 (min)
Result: 172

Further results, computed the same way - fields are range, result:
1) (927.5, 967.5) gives 123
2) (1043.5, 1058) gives 171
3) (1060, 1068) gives 173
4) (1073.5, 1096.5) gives 182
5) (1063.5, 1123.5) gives 182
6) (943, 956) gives 122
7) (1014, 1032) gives 193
